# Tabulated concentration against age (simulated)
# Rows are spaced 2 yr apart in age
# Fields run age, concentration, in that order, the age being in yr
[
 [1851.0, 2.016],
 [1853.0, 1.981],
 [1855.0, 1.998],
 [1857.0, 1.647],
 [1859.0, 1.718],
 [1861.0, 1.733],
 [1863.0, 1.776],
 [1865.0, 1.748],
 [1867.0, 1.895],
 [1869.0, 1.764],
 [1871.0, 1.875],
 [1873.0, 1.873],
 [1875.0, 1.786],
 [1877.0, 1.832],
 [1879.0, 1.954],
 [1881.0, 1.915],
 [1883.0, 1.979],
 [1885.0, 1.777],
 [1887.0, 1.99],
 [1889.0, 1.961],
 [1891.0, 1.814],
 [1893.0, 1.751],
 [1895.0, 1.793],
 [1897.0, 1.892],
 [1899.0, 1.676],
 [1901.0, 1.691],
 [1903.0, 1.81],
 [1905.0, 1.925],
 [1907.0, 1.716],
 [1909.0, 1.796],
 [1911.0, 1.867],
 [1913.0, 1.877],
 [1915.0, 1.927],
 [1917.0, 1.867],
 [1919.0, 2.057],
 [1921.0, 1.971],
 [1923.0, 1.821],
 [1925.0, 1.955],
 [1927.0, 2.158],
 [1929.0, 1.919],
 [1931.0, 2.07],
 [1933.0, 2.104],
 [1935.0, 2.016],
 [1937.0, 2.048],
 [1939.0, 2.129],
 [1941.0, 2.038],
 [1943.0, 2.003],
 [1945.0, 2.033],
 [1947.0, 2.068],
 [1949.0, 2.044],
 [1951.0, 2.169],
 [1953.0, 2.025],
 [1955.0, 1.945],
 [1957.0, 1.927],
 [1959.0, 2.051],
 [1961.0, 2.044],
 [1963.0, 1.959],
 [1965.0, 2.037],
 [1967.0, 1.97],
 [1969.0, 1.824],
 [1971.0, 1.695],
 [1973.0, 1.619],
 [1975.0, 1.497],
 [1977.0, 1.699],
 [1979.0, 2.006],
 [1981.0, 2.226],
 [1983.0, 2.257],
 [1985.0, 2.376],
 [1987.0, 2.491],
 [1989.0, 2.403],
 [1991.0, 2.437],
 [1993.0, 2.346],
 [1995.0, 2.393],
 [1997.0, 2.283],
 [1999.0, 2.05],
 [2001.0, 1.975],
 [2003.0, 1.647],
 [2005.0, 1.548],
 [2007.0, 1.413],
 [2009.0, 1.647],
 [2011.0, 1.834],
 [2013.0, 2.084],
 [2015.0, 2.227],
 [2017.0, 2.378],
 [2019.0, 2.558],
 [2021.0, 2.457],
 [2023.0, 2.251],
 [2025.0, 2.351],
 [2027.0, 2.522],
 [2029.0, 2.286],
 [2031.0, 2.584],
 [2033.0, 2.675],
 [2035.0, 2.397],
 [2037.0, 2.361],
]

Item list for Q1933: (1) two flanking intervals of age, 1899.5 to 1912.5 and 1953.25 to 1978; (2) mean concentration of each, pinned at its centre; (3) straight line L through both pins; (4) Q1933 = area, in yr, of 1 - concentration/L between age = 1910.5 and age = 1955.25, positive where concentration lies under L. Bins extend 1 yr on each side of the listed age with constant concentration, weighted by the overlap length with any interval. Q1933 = -4.4 yr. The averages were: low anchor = 1.8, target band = 2.01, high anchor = 1.86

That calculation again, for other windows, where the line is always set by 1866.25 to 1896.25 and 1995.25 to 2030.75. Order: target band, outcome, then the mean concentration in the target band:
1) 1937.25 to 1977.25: 1.1 yr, 1.95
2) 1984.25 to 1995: -1.8 yr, 2.41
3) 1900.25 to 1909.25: 0.6 yr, 1.79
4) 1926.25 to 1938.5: -0.6 yr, 2.05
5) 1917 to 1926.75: -0.1 yr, 1.96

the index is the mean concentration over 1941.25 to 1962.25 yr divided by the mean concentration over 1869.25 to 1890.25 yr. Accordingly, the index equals 1.08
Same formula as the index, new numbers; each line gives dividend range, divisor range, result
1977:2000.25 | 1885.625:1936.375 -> 1.20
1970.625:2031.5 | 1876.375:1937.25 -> 1.11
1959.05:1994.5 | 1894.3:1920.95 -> 1.12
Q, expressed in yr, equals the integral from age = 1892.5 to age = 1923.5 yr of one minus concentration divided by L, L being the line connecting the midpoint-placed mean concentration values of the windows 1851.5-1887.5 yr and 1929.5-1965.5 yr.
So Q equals 1.6 yr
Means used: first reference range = 1.85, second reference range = 2.04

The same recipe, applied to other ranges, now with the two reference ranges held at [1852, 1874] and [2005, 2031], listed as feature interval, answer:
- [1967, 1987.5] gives 1.14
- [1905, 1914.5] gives 0.45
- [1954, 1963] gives 0.18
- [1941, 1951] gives -0.24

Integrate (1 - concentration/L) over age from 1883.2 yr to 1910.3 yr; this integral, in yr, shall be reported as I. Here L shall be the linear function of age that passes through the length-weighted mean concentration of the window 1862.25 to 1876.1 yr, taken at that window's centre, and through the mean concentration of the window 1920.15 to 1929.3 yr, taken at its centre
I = 1.0 yr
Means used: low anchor 1.82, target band 1.82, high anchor 1.97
